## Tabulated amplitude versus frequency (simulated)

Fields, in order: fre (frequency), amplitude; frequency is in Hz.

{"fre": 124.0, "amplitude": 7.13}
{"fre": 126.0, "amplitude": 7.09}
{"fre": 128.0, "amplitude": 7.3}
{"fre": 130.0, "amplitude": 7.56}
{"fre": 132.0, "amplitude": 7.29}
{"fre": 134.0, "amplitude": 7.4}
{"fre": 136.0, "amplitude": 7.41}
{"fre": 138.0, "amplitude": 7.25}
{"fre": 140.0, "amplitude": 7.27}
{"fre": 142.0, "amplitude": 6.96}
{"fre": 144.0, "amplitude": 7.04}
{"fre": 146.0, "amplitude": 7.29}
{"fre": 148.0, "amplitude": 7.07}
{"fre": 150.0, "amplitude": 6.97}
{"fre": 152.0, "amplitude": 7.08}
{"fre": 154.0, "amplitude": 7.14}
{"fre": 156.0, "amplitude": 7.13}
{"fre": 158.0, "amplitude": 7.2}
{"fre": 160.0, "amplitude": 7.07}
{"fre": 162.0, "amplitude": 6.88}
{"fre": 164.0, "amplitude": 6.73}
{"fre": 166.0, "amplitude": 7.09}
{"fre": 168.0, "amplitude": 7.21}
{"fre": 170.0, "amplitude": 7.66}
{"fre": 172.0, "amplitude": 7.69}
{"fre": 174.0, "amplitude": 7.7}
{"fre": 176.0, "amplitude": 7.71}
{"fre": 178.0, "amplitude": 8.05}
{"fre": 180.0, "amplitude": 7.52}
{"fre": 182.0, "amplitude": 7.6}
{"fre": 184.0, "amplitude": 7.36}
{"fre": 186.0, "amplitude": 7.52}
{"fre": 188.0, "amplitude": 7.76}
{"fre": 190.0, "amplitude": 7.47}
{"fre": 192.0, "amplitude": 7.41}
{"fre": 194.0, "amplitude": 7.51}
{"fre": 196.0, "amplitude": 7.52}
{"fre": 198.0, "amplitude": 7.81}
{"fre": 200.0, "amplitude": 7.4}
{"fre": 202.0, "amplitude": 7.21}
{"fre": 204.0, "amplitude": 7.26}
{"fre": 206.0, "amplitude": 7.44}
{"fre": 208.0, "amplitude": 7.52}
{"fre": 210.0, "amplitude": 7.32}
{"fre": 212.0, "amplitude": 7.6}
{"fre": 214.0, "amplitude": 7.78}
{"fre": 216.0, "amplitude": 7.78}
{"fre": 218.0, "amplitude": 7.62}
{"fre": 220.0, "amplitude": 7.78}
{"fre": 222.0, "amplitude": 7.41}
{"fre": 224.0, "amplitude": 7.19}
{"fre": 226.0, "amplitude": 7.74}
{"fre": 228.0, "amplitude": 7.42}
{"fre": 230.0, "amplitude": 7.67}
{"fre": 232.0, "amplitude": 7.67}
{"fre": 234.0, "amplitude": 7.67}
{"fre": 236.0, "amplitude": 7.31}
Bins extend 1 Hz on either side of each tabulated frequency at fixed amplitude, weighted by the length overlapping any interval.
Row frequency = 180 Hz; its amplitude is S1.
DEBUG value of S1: 7.52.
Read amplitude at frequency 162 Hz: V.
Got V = 6.88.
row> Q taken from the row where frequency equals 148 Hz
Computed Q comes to 7.07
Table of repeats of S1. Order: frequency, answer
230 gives 7.67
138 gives 7.25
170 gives 7.66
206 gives 7.44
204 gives 7.26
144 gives 7.04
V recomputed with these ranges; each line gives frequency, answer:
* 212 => 7.6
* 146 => 7.29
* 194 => 7.51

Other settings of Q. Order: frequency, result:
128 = 7.3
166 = 7.09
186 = 7.52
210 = 7.32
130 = 7.56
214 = 7.78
